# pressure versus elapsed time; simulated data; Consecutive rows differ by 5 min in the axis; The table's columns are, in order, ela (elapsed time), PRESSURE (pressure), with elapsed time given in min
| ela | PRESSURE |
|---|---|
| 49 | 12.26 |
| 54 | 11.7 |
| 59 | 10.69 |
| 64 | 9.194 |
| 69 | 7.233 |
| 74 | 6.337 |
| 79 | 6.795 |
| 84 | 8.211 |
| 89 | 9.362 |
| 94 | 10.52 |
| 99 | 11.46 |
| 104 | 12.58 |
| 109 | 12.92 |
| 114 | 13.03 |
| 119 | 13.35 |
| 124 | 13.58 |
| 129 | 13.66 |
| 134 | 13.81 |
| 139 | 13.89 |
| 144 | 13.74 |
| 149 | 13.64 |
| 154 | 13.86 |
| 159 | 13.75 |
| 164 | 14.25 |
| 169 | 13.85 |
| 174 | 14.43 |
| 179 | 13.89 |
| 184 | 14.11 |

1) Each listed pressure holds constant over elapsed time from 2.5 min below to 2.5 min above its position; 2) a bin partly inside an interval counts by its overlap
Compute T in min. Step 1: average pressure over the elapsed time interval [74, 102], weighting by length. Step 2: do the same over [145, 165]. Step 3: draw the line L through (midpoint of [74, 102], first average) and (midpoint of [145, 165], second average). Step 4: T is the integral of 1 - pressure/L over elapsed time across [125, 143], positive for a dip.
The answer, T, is -2.09 min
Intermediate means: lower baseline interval 9.07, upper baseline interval 13.8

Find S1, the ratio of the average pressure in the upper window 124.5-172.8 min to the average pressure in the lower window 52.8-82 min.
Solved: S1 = 1.6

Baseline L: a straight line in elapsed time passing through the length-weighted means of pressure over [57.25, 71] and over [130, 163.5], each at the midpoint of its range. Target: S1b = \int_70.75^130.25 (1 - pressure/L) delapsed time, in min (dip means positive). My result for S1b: 2.06 min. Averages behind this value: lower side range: 9.01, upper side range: 13.8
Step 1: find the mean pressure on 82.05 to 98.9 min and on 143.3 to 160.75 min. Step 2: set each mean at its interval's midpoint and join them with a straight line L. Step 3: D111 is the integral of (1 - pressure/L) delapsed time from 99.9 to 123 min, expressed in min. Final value -3.81 min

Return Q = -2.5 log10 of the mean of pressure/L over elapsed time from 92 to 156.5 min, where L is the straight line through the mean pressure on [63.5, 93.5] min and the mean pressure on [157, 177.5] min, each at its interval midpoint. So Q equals -0.19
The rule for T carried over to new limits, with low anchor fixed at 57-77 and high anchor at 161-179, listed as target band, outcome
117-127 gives -1.8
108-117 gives -1.8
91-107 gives -2.2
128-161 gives -2.9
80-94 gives 0.8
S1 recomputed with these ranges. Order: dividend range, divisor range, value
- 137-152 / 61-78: 1.81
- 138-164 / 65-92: 1.79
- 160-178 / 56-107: 1.52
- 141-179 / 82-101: 1.41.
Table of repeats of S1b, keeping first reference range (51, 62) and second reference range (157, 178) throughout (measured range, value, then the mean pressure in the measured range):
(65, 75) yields 3.72 min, 7.21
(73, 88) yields 5.57 min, 7.42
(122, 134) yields -0.58 min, 13.7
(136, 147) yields -0.35 min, 13.8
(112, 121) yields -0.33 min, 13.2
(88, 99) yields 1.60 min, 10.4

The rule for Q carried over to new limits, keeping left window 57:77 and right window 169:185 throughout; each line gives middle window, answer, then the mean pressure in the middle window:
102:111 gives -0.225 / 12.8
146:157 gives -0.082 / 13.7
